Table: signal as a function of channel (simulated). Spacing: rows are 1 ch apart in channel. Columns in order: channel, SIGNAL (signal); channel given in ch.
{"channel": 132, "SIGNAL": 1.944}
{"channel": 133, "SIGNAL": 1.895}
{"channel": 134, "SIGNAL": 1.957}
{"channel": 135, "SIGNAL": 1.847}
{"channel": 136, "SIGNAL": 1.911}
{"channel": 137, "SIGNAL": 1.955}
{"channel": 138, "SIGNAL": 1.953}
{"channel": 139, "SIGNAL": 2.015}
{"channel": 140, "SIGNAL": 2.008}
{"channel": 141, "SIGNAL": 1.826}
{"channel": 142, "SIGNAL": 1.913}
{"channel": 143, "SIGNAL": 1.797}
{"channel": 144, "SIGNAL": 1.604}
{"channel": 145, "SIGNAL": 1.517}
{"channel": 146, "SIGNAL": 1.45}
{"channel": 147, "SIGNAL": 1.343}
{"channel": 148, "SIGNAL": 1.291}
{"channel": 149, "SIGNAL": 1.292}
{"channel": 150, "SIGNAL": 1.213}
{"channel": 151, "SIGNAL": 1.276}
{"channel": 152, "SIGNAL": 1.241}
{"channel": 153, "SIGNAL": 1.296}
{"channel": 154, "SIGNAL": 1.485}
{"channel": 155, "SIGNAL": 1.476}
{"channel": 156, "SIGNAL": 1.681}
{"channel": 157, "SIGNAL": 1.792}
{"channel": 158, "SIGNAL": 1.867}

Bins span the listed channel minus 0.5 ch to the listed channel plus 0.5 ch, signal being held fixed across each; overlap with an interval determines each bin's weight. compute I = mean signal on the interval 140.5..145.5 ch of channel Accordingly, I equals 1.73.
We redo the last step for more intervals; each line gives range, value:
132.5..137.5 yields 1.91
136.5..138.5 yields 1.95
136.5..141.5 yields 1.95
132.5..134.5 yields 1.93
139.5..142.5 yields 1.92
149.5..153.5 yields 1.26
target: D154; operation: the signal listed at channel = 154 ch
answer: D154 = 1.485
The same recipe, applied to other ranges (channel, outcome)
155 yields 1.476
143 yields 1.797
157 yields 1.792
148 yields 1.291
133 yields 1.895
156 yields 1.681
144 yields 1.604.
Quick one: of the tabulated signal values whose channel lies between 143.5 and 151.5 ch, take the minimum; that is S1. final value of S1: 1.213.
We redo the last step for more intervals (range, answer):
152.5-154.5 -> 1.296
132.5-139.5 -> 1.847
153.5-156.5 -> 1.476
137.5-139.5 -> 1.953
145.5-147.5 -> 1.343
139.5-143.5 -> 1.797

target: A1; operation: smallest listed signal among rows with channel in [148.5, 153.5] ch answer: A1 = 1.213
